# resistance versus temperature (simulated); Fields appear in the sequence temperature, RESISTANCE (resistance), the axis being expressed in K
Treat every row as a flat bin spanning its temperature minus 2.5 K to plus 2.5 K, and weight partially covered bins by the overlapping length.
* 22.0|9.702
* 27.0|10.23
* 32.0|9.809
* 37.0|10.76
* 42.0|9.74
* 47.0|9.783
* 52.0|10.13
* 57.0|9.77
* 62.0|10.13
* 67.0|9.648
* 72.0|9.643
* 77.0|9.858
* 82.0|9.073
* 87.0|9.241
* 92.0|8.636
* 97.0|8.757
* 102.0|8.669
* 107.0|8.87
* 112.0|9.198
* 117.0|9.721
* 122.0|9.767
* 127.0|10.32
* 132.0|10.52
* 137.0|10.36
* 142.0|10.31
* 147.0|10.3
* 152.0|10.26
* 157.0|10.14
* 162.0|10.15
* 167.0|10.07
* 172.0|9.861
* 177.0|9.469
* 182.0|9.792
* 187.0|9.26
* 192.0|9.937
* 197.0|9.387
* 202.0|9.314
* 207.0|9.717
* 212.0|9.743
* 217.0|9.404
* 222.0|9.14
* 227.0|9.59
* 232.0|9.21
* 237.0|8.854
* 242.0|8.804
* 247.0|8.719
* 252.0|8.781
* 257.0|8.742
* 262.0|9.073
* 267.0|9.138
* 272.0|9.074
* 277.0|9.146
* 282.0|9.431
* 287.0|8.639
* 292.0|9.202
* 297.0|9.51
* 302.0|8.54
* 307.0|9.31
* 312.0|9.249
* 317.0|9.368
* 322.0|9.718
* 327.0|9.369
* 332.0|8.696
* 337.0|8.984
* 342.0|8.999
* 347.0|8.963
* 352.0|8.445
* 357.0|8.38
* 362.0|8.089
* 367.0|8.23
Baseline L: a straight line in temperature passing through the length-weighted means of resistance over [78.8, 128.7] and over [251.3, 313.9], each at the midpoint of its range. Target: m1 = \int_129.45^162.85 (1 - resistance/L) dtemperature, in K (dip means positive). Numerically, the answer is -4.1 K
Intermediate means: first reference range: 9.22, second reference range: 9.07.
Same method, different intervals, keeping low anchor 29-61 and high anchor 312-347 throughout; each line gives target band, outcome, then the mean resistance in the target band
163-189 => -0.3 K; 9.73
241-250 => 0.6 K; 8.76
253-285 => 0.9 K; 9.08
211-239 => 0.5 K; 9.31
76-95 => 1.4 K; 9.14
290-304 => 0.3 K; 9.1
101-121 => 1.3 K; 9.2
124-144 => -1.3 K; 10.4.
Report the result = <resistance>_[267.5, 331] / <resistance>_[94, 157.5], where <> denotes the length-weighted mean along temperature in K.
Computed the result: 0.94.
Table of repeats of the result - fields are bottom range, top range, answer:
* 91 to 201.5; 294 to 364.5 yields 0.92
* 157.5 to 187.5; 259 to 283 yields 0.93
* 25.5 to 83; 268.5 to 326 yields 0.93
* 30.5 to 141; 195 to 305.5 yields 0.95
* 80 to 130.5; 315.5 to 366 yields 0.96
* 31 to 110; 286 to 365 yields 0.94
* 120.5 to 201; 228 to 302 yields 0.90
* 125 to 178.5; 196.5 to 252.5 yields 0.91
